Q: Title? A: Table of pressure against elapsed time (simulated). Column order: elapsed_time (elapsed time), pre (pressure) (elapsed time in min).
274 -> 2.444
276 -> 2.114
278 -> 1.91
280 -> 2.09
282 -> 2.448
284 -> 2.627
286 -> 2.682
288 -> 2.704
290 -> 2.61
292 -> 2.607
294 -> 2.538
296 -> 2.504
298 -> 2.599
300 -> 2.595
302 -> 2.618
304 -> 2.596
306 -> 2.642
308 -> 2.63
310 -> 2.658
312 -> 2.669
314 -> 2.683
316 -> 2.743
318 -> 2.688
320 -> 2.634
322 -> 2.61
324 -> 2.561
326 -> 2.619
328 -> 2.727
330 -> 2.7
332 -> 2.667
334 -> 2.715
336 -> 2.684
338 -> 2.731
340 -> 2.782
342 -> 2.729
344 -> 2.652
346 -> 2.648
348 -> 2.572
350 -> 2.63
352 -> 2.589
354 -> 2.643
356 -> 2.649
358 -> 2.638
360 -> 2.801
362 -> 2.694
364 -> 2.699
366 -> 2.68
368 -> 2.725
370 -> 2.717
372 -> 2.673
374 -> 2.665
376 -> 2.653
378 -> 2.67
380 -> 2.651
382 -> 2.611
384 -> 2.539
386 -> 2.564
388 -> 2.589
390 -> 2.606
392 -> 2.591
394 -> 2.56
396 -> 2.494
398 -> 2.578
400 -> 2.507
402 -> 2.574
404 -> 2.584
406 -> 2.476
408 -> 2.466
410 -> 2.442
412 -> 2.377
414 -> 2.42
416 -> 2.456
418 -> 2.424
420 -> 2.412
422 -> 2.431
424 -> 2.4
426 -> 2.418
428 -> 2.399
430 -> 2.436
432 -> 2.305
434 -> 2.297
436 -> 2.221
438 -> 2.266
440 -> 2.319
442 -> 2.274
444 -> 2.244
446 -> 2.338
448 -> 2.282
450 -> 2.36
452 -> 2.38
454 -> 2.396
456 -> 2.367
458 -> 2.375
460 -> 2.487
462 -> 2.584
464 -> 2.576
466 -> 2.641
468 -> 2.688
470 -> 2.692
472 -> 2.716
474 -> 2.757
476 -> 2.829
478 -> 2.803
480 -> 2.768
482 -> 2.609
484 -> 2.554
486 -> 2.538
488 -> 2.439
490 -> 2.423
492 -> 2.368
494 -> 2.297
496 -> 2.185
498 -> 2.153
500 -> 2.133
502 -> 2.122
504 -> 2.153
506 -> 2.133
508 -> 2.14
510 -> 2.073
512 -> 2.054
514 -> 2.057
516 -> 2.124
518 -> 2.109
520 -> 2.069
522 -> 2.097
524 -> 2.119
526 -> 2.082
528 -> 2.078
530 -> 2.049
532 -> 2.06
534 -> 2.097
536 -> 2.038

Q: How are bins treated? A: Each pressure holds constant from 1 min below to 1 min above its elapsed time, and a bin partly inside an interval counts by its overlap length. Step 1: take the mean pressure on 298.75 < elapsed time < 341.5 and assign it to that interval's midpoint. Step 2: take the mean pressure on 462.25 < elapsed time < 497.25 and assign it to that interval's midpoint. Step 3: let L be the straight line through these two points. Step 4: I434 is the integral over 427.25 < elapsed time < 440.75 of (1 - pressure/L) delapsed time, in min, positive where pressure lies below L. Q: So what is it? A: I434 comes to 1.5 min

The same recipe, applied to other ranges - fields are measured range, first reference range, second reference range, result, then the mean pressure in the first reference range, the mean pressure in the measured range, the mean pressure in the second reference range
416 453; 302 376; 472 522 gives 1.77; 2.67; 2.35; 2.33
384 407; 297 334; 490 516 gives -1.07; 2.65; 2.56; 2.16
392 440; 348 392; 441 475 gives 2.39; 2.65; 2.43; 2.48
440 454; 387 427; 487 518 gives 0.26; 2.49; 2.32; 2.19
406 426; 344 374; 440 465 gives 0.55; 2.67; 2.43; 2.39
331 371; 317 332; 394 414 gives -1.28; 2.65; 2.68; 2.5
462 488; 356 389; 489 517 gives -4.46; 2.66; 2.67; 2.17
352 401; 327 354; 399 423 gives -1.21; 2.68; 2.63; 2.46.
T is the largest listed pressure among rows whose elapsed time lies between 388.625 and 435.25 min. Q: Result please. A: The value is 2.606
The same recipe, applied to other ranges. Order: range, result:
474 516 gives 2.829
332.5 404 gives 2.801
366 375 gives 2.725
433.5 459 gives 2.396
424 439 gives 2.436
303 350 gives 2.782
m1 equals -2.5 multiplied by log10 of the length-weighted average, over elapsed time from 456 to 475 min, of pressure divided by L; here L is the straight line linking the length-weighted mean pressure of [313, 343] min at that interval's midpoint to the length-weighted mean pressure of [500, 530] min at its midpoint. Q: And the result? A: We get -0.16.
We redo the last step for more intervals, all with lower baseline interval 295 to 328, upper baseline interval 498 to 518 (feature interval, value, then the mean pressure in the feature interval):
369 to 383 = -0.086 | 2.66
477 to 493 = -0.179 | 2.56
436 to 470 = -0.074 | 2.41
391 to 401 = -0.061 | 2.55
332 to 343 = -0.066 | 2.72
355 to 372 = -0.086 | 2.7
